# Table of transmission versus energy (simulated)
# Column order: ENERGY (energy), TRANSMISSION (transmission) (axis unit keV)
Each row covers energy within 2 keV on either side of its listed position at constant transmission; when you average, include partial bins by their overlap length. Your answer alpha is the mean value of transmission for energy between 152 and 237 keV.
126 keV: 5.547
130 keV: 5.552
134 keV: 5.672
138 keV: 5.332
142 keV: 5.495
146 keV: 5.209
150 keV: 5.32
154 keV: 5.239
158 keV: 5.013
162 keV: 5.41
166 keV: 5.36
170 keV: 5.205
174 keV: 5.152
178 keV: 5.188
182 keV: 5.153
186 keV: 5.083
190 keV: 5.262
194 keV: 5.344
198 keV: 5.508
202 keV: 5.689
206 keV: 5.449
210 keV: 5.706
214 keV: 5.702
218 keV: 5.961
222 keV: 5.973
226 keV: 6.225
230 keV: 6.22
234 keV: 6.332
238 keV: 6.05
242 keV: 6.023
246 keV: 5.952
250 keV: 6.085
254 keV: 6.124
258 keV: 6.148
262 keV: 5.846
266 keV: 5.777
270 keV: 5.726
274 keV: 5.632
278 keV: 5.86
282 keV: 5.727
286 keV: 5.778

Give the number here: 5.54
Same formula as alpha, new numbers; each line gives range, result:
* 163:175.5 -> 5.26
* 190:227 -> 5.69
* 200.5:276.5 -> 5.93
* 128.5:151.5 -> 5.43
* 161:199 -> 5.26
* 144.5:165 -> 5.24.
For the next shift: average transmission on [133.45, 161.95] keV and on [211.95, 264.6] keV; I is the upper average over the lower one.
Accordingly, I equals 1.14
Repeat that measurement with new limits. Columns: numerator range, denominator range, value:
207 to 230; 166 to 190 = 1.14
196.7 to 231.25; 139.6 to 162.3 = 1.10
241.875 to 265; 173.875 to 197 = 1.15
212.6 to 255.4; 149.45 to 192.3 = 1.16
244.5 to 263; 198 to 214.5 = 1.08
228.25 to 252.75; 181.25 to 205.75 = 1.14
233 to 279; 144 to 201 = 1.13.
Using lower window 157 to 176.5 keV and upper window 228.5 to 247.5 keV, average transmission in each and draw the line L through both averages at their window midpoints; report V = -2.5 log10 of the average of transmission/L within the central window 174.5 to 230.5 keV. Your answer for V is 0.02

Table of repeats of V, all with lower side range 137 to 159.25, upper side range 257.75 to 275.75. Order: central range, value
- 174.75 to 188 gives 0.06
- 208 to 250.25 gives -0.07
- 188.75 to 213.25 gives 0.00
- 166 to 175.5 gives 0.03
